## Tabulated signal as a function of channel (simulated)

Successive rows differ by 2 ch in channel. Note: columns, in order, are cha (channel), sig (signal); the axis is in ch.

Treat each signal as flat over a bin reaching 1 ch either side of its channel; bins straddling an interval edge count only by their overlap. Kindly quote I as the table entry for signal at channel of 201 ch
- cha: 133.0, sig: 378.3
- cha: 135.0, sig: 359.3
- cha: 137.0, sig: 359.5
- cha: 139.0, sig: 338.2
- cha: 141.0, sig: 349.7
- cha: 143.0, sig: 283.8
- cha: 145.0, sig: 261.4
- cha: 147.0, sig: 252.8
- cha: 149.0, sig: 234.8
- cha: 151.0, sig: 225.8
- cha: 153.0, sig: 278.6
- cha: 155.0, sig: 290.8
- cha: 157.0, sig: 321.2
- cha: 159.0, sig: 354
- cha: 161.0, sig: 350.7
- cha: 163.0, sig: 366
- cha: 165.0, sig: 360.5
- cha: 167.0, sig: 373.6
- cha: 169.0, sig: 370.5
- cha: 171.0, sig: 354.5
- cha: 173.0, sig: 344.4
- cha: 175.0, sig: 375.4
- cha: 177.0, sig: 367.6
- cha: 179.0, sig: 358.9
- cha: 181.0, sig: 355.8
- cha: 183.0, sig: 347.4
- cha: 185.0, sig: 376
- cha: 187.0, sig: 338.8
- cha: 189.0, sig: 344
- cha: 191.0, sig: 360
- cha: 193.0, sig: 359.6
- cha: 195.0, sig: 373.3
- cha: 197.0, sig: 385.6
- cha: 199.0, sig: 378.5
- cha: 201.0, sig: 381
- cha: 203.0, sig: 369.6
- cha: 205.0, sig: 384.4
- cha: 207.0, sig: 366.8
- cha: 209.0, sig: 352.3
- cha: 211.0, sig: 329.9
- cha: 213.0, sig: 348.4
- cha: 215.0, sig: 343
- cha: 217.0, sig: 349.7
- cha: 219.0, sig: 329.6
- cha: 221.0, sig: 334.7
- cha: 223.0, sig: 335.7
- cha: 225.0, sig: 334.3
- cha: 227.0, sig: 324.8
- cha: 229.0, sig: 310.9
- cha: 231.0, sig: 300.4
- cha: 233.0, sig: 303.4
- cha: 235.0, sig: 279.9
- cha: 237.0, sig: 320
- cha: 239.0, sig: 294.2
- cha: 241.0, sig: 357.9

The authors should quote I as 381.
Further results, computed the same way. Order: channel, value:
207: 366.8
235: 279.9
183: 347.4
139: 338.2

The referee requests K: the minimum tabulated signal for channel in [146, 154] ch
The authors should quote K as 225.8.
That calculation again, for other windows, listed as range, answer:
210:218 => 329.9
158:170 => 350.7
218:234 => 300.4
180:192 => 338.8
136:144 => 283.8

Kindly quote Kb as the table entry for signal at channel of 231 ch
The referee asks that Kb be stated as 300.4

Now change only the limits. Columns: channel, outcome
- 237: 320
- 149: 234.8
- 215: 343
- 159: 354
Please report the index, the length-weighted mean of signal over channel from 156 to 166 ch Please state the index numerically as 350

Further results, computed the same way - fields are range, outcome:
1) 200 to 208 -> 375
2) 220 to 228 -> 332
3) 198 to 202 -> 380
